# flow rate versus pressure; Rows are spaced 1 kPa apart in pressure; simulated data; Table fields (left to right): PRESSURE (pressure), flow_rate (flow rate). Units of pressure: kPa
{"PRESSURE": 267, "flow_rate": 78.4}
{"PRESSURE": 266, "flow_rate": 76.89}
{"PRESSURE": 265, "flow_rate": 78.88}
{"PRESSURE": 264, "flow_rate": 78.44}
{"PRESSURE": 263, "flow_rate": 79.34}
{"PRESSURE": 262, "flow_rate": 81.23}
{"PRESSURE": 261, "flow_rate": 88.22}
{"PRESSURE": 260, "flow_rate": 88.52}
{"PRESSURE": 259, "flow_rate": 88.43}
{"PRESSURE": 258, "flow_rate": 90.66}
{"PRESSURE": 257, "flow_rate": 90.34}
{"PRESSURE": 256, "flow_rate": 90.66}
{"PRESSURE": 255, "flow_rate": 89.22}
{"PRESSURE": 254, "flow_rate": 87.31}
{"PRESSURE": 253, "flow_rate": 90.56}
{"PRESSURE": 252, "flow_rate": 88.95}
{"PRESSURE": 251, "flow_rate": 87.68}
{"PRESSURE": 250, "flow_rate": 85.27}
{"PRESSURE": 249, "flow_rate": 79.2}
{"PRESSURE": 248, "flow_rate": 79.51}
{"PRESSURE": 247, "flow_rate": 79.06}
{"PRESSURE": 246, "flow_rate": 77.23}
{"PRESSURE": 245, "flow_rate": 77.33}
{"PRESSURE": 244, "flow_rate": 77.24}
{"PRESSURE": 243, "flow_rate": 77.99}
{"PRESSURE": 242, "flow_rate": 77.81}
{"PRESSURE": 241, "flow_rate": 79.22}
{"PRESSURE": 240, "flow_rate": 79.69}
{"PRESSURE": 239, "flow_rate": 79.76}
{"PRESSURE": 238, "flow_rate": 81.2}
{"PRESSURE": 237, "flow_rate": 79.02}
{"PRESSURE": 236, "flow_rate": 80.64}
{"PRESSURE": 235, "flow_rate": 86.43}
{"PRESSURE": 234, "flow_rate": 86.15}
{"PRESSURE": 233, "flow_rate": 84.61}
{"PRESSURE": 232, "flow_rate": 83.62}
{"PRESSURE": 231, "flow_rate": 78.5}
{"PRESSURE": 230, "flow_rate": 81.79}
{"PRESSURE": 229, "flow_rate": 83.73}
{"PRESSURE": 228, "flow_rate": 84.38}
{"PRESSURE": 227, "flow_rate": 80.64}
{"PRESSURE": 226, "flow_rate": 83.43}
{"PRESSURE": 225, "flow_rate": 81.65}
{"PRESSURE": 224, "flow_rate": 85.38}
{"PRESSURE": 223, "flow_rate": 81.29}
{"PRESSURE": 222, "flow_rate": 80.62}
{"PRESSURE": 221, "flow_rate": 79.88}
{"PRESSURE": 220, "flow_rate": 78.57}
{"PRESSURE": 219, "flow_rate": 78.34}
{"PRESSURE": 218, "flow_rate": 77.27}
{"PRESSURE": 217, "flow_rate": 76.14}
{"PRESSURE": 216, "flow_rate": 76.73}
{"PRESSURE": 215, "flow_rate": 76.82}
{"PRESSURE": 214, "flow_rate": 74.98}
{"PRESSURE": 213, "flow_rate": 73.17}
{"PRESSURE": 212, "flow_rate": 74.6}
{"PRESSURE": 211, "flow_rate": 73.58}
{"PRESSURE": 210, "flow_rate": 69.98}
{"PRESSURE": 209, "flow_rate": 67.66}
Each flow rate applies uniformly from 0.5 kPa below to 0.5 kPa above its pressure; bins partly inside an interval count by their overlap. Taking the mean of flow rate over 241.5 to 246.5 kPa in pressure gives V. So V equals 77.5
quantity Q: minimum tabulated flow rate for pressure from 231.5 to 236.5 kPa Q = 80.64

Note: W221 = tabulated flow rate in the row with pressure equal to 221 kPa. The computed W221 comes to 79.88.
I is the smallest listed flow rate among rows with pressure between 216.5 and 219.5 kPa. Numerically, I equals 76.14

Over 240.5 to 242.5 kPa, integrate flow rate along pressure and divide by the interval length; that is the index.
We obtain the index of 78.5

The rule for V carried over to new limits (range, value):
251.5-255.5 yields 89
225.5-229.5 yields 83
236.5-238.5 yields 80.1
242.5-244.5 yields 77.6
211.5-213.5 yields 73.9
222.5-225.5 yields 82.8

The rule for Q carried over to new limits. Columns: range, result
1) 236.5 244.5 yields 77.24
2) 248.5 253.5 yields 79.2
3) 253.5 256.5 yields 87.31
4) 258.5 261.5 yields 88.22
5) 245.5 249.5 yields 77.23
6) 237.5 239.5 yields 79.76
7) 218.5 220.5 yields 78.34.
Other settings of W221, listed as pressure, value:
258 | 90.66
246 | 77.23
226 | 83.43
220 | 78.57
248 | 79.51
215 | 76.82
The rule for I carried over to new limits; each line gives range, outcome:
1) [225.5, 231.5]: 78.5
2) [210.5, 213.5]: 73.17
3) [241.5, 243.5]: 77.81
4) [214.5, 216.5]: 76.73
